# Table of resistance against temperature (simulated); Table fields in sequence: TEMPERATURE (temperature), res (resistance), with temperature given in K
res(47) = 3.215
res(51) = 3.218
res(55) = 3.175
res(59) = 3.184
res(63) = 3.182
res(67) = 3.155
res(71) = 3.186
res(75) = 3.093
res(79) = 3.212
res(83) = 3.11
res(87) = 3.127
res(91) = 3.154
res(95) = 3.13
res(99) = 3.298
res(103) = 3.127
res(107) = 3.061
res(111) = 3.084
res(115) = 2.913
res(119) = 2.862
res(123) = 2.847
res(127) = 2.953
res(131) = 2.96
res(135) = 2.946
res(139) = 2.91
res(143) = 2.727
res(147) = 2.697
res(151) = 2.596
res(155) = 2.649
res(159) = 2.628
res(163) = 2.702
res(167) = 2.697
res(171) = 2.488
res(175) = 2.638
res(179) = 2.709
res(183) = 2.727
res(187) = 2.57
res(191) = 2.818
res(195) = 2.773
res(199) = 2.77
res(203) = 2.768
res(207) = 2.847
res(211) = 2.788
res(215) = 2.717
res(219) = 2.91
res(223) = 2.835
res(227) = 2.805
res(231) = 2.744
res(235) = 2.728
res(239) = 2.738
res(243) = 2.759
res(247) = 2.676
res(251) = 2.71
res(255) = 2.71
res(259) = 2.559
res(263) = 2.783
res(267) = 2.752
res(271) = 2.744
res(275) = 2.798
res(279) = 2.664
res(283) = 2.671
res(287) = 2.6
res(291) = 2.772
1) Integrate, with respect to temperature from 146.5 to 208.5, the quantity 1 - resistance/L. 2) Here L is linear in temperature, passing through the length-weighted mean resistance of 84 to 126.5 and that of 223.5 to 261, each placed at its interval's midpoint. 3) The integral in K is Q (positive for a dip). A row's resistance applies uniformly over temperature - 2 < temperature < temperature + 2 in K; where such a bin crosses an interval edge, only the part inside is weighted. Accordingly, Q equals 4.0 K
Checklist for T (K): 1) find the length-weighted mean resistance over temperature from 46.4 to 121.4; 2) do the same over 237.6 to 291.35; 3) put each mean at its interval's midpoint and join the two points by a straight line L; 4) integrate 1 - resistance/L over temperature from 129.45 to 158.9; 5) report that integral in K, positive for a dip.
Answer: 2.1 K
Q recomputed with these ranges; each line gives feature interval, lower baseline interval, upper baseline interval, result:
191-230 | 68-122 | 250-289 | 0.46 K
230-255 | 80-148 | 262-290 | 0.46 K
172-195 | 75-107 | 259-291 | 1.88 K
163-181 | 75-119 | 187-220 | 1.49 K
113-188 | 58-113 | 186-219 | 4.84 K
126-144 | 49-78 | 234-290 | 0.59 K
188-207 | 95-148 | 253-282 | 0.38 K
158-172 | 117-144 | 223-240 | 1.03 K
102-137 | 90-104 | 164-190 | 0.74 K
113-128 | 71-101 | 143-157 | 0.00 K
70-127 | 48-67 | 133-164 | -1.85 K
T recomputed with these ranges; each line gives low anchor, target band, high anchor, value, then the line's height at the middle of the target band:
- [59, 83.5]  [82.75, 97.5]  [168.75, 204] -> -0.3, 3.08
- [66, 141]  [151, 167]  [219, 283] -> 1.5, 2.94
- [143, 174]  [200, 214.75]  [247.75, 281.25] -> -0.6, 2.68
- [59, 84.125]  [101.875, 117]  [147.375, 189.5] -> -0.4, 2.96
